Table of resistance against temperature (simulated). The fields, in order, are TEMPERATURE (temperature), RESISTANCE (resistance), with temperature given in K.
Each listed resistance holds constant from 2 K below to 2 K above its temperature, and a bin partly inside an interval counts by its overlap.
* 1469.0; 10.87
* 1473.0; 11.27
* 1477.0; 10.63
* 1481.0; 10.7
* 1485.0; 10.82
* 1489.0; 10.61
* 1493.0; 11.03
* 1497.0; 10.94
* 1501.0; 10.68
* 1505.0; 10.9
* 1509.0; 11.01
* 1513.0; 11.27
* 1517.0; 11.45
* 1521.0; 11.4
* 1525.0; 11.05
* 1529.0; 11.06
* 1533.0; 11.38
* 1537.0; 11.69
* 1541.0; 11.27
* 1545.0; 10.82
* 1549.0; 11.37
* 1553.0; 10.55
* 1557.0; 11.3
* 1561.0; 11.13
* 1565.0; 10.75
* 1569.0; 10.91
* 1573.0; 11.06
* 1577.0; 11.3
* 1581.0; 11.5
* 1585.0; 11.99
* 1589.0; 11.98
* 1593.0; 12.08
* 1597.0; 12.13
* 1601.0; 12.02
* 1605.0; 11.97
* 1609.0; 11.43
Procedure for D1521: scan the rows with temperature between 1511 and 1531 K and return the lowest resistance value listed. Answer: 11.05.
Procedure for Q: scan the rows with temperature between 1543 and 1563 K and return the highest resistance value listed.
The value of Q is 11.37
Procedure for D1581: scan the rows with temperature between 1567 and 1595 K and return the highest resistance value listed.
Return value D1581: 12.08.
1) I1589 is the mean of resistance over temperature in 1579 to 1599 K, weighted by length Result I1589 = 11.9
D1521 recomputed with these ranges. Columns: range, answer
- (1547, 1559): 10.55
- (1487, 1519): 10.61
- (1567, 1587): 10.91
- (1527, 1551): 10.82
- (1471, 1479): 10.63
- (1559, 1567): 10.75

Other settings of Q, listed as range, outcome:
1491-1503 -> 11.03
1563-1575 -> 11.06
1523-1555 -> 11.69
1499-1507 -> 10.9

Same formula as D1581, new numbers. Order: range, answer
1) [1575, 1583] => 11.5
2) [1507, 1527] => 11.45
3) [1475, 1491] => 10.82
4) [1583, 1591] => 11.99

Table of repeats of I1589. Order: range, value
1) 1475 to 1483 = 10.7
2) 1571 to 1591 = 11.6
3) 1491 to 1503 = 10.9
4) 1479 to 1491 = 10.7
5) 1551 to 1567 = 10.9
